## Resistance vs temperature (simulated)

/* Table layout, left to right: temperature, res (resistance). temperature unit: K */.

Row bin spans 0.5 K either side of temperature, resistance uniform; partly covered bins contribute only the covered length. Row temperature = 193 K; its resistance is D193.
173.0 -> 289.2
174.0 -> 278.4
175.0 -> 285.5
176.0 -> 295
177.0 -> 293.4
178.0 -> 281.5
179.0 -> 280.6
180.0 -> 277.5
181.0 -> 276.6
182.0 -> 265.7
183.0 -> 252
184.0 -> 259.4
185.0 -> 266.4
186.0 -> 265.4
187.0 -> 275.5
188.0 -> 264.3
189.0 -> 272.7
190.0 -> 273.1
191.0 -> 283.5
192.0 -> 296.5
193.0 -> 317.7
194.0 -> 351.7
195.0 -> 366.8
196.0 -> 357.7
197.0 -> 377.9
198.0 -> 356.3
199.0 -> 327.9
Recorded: 317.7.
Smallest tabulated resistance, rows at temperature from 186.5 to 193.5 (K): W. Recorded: 264.3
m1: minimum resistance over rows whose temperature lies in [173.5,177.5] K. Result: 278.4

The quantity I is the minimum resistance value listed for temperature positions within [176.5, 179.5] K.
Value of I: 280.6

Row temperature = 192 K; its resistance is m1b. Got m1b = 296.5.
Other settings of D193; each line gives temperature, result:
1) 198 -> 356.3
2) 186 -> 265.4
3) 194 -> 351.7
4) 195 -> 366.8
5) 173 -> 289.2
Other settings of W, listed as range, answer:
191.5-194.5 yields 296.5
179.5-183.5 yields 252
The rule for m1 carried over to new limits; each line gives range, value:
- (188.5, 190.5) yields 272.7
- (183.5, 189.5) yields 259.4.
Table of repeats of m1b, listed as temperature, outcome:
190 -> 273.1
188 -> 264.3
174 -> 278.4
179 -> 280.6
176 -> 295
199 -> 327.9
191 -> 283.5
